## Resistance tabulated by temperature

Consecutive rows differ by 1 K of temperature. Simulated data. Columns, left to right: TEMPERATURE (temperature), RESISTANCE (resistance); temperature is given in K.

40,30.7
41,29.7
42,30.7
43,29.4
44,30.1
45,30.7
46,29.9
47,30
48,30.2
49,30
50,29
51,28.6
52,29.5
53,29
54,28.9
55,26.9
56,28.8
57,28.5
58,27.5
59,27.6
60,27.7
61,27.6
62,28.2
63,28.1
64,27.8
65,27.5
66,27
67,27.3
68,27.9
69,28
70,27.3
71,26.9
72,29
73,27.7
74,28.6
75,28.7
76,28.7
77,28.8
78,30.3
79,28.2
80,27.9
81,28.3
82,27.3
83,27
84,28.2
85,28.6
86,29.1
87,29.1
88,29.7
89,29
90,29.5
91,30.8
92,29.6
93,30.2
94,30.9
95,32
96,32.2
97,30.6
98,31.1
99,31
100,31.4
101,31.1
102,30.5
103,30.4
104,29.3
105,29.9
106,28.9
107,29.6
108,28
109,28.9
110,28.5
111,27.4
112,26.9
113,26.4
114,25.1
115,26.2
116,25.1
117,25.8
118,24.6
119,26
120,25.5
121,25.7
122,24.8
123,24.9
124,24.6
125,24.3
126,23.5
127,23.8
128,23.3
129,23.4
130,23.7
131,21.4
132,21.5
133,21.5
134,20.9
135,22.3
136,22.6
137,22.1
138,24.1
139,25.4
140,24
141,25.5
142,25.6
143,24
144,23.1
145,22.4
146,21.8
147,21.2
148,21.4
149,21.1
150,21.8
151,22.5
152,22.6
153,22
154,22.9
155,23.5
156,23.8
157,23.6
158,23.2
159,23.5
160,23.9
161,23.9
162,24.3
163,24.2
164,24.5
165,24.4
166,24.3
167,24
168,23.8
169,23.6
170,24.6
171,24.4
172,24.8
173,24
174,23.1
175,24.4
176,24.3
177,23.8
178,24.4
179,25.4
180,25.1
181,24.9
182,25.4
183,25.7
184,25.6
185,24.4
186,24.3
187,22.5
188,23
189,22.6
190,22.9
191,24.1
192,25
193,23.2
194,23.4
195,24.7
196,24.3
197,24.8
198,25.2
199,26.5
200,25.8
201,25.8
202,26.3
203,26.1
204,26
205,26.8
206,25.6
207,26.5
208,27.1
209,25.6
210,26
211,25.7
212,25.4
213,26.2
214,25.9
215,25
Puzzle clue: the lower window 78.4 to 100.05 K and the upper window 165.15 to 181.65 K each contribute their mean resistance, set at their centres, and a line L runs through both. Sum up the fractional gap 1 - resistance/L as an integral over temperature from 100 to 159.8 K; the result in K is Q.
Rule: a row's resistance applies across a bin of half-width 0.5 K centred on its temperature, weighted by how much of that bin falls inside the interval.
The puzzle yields 5.2 K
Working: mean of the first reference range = 29.6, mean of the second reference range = 24.3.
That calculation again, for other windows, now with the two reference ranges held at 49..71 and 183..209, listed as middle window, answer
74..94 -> -1.05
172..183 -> 0.35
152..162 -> 0.95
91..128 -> -1.30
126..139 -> 1.82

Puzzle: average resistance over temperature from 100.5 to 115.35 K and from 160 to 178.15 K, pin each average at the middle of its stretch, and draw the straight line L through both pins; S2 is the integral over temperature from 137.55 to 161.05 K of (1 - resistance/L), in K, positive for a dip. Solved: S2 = 2.17 K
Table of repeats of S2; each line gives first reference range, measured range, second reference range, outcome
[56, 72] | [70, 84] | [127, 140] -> -0.7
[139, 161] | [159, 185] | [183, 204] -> -0.6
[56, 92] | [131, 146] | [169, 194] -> 1.6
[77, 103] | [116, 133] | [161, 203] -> 2.2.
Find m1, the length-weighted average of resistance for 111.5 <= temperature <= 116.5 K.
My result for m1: 25.9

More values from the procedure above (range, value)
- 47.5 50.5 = 29.7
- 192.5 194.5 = 23.3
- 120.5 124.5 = 25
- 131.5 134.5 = 21.3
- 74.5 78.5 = 29.1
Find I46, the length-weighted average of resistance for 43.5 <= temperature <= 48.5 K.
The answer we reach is 30.2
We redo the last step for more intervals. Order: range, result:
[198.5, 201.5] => 26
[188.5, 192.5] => 23.6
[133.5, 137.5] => 22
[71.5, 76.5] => 28.5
